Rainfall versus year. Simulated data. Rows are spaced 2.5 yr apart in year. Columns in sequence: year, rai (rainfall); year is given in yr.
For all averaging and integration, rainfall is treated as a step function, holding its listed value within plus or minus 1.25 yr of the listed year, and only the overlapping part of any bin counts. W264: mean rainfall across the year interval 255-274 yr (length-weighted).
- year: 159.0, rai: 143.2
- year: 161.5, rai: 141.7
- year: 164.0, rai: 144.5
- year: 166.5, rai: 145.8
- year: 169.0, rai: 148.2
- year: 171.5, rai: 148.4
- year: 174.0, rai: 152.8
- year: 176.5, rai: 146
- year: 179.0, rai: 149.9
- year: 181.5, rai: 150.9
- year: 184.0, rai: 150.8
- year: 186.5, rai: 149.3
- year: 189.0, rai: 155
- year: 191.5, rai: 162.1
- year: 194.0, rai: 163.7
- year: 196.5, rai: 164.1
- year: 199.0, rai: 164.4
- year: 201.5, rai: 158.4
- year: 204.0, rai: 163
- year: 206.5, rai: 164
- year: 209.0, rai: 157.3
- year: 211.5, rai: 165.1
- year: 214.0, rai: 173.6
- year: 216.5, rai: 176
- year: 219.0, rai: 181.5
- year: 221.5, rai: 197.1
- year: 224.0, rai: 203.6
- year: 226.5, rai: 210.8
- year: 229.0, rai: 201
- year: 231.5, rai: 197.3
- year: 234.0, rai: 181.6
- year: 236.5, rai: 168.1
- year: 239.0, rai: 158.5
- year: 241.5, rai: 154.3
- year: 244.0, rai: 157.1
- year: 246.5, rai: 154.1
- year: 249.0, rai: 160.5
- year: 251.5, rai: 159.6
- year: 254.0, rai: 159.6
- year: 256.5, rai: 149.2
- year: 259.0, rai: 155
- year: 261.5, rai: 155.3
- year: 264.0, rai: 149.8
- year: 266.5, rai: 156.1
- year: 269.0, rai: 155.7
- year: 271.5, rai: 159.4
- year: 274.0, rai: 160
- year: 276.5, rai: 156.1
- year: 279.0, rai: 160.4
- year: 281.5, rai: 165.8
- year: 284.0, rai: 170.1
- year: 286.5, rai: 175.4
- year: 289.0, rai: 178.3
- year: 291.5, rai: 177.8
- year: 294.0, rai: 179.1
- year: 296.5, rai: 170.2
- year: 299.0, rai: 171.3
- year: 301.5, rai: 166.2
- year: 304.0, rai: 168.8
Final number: 155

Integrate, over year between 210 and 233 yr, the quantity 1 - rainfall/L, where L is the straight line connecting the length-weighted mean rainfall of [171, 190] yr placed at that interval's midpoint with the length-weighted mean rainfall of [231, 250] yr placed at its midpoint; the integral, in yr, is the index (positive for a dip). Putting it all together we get -4.1 yr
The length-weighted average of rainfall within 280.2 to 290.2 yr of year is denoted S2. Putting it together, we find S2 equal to 172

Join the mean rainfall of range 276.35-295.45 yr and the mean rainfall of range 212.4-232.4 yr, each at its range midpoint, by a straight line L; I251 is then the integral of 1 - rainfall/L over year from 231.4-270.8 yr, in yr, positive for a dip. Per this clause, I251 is 5.0 yr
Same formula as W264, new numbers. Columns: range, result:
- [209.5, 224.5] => 181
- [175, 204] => 156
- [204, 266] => 170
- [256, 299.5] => 164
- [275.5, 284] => 162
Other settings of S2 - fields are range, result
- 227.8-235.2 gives 193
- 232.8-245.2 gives 164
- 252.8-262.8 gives 155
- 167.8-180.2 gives 149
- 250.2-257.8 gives 156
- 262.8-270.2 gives 154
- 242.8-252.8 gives 158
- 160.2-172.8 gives 146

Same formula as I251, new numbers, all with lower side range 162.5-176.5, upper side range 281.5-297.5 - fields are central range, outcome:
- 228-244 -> -1.2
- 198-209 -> -0.5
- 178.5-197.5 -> -0.5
